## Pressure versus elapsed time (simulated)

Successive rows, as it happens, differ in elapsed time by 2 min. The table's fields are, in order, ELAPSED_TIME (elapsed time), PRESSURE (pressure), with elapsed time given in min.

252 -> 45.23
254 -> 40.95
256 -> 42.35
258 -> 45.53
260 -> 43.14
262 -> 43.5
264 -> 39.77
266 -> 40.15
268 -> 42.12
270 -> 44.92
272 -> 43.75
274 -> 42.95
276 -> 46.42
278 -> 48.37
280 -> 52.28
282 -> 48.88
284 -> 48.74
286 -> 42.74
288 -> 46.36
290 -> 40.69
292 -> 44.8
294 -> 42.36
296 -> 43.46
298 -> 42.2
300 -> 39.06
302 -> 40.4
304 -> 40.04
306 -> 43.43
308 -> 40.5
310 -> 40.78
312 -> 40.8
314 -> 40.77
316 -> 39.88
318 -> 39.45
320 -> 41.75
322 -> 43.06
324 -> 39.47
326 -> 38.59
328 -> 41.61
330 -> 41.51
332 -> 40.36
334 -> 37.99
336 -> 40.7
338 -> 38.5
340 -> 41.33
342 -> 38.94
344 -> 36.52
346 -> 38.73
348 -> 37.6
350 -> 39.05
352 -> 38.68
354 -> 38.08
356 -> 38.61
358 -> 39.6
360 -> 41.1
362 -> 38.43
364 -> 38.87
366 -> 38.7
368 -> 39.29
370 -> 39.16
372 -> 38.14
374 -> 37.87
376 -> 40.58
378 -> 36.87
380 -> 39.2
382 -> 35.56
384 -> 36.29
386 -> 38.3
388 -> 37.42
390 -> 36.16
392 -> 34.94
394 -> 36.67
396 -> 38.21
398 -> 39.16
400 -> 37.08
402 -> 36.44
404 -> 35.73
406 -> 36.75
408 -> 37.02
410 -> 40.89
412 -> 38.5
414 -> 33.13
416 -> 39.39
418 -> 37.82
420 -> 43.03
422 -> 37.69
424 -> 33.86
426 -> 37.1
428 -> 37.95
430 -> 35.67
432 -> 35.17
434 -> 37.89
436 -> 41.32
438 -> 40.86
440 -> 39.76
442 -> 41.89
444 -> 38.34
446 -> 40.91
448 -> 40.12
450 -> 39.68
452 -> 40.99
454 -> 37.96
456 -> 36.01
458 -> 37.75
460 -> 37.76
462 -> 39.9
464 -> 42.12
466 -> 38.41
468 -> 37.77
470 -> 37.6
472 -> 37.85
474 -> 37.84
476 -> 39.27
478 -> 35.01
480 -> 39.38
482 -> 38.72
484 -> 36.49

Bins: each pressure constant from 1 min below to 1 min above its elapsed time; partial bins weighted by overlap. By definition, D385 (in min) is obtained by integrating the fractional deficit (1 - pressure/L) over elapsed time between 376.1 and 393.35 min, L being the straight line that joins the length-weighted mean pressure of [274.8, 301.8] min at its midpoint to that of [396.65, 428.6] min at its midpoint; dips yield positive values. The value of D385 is 1.0 min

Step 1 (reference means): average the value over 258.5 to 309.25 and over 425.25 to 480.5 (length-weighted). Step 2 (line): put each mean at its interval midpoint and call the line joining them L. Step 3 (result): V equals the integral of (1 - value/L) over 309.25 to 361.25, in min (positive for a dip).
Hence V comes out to 3.0 min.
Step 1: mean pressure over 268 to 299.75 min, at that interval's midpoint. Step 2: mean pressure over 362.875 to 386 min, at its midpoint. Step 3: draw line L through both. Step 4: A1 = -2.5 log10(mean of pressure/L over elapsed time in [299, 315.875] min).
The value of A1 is 0.07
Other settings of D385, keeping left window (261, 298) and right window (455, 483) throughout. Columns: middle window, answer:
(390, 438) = 3.1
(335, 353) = 1.5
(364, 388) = 1.8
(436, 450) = -0.4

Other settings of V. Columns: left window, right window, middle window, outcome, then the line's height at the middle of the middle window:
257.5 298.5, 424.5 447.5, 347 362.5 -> 1.0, 41.7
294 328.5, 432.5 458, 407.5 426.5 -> 0.9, 39.8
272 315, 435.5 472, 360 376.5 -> 1.1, 41.6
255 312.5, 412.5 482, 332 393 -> 4.0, 41.1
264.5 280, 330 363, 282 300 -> -0.3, 43.1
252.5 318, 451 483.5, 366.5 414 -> 3.3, 40.4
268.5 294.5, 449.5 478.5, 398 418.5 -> 1.7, 40.6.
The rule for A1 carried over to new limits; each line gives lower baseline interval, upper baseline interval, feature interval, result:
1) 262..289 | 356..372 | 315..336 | 0.037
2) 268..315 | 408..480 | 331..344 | 0.072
